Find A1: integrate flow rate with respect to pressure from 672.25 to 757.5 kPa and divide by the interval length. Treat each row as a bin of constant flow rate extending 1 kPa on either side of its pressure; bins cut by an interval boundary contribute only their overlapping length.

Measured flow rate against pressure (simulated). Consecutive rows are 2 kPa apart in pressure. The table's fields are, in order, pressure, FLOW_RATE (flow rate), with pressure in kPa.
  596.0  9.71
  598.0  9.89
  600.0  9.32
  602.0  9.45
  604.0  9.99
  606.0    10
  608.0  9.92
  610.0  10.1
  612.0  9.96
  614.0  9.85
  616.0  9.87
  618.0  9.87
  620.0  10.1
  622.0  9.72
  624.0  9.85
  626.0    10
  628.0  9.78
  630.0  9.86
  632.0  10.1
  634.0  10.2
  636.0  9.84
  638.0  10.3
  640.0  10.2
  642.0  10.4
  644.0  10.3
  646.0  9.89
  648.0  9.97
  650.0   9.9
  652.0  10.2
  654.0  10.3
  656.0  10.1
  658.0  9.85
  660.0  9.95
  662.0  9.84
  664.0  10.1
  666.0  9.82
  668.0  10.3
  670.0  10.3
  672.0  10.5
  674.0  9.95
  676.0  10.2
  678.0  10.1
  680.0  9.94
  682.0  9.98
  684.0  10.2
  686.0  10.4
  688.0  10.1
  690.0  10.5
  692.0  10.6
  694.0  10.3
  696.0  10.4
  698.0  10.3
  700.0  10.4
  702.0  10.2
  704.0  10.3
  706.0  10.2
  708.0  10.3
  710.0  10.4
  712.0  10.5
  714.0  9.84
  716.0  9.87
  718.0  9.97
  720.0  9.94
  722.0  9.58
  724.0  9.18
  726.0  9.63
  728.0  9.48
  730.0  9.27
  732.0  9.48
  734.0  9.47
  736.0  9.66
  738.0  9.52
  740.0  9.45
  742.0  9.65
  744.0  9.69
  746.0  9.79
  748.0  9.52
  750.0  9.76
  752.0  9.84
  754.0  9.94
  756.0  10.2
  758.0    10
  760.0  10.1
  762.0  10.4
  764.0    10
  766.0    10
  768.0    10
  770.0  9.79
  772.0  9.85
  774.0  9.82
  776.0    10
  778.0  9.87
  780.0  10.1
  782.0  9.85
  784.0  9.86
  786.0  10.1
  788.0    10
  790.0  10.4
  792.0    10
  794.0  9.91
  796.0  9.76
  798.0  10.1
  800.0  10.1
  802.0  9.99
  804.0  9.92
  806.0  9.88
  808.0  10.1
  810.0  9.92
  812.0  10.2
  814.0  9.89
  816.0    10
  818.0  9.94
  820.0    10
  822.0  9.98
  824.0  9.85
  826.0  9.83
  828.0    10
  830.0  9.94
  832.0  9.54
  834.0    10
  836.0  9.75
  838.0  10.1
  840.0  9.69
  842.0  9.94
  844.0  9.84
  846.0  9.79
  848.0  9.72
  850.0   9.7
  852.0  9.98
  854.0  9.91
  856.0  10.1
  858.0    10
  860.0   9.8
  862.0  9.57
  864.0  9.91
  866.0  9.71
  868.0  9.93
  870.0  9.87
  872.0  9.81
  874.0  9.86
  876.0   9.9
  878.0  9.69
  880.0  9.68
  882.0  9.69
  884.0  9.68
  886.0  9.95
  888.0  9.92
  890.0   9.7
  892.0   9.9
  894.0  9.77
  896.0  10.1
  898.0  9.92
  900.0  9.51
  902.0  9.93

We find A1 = 9.96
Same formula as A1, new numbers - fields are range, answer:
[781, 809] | 10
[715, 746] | 9.6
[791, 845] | 9.93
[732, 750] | 9.6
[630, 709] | 10.2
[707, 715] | 10.3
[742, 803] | 9.95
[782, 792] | 10.1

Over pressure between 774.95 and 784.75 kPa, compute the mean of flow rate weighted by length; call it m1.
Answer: 9.94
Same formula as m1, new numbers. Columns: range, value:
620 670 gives 10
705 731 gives 9.86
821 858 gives 9.87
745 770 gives 9.96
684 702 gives 10.4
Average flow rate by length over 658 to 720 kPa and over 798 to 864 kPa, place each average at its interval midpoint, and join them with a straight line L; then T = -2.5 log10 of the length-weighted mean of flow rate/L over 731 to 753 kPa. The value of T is 0.05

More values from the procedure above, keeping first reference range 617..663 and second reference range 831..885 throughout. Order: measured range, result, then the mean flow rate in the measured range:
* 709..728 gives 0.01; 9.86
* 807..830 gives -0.01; 9.97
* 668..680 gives -0.02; 10.2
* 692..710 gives -0.04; 10.3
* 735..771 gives 0.01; 9.85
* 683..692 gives -0.04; 10.3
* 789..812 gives -0.02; 10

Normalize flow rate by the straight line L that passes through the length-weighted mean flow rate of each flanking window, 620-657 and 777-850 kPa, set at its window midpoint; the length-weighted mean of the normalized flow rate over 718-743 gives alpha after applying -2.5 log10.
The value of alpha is 0.050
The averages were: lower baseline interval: 10.1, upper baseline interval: 9.94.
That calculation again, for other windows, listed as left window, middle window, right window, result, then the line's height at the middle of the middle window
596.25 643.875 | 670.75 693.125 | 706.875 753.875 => -0.04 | 9.83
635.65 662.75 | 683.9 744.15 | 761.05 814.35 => 0.01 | 10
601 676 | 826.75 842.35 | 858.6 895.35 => 0.00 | 9.84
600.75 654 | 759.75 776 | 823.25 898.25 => -0.01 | 9.9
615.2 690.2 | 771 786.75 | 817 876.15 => 0.00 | 9.94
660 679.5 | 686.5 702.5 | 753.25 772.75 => -0.03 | 10.1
